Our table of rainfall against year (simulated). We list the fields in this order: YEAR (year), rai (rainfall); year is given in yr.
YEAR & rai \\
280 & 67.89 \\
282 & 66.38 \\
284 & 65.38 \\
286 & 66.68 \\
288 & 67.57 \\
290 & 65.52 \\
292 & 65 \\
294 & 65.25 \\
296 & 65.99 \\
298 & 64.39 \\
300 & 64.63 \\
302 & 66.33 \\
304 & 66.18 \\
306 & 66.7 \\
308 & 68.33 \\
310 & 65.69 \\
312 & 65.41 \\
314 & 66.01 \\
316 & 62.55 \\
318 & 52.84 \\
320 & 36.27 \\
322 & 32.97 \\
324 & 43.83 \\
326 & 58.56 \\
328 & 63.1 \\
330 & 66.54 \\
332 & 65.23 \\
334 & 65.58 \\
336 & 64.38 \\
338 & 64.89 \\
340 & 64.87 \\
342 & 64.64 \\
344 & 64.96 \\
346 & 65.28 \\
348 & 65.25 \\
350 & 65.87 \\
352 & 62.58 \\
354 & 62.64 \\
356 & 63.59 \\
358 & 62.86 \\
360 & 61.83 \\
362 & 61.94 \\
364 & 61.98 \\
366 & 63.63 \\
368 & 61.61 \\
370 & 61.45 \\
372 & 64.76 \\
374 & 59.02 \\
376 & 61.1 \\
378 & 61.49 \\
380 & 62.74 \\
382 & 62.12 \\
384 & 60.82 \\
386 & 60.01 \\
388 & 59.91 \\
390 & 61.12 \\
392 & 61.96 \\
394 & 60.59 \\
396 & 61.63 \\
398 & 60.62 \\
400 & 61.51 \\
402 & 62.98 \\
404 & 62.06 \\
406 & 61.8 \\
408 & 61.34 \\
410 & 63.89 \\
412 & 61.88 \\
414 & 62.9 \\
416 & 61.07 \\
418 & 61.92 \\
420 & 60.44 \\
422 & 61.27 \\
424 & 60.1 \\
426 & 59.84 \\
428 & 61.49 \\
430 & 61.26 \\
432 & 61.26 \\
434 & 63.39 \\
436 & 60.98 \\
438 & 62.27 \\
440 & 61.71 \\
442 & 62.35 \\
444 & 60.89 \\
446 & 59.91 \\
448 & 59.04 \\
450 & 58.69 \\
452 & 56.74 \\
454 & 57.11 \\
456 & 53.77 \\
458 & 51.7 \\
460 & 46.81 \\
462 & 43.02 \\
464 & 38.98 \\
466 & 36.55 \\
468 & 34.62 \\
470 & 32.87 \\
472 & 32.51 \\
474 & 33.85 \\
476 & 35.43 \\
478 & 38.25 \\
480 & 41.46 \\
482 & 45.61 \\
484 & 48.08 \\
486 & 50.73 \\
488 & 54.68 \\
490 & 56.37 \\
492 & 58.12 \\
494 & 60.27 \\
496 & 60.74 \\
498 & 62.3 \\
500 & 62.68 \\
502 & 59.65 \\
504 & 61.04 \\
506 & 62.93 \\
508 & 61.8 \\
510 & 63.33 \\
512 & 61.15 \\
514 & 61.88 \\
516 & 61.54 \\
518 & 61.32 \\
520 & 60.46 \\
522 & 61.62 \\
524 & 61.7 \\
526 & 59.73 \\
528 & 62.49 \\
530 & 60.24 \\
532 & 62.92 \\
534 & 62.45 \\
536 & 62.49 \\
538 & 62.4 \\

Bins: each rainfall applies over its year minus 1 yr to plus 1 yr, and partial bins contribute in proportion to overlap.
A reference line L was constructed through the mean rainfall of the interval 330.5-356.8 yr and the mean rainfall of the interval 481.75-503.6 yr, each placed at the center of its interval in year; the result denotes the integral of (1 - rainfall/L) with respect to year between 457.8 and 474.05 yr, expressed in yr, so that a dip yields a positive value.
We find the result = 5.5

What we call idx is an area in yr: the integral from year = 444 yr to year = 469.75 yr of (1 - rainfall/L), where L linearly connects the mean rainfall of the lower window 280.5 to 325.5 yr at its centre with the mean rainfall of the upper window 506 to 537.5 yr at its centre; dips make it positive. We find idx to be 5.0 yr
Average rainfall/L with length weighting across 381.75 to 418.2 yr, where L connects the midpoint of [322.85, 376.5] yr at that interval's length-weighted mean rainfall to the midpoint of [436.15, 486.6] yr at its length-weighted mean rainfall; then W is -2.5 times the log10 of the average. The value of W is -0.10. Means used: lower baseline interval 62.6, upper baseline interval 48.3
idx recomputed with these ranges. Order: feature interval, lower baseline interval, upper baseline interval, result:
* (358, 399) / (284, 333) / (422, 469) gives -2.2 yr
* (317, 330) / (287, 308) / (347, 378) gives 3.1 yr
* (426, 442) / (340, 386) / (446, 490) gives -3.2 yr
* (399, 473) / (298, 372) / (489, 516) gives 6.1 yr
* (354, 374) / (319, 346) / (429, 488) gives -2.2 yr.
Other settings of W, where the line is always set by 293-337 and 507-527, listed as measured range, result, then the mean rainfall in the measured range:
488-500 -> 0.035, 59.4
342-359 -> -0.057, 64.2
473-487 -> 0.413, 41.9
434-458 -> 0.035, 59.3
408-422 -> -0.014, 61.9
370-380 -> -0.013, 61.7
